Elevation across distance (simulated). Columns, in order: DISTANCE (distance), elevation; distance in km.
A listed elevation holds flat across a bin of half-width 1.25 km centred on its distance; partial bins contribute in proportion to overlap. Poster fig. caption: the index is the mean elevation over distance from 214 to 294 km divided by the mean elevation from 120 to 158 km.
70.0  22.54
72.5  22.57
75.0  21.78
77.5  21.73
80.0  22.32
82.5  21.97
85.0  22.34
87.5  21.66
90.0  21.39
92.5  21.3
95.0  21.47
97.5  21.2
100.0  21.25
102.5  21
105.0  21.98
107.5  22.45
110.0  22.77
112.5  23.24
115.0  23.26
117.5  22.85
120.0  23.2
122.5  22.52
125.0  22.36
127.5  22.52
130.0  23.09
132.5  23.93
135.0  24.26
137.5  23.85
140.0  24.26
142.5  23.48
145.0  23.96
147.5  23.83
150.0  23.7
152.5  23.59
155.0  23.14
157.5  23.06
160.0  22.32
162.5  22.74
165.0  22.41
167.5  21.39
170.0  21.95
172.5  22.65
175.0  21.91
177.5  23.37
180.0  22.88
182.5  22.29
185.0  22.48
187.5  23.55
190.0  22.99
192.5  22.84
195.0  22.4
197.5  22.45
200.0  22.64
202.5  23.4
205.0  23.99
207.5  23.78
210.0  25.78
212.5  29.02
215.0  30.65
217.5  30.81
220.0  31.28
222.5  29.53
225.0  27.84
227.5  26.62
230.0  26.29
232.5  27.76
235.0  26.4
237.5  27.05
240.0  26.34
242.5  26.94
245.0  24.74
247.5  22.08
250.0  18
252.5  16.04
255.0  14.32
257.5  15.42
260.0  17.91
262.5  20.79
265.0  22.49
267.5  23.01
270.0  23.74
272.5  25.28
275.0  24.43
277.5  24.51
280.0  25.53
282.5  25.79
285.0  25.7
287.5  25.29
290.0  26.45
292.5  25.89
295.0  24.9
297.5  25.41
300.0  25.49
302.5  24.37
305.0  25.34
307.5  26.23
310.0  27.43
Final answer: 1.0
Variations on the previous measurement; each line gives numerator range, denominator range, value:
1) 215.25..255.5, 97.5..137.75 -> 1.12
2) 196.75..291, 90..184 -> 1.08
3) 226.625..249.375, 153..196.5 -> 1.14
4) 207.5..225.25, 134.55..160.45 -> 1.23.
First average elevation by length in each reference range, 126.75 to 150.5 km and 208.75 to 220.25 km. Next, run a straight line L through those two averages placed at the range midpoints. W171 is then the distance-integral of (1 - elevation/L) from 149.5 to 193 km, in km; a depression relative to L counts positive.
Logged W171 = 5.64 km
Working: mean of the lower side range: 23.7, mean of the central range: 22.7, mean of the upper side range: 29.4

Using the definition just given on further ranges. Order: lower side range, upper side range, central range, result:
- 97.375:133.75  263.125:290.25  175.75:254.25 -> -3.3 km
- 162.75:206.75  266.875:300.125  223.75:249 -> -2.3 km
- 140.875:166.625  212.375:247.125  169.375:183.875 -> 1.2 km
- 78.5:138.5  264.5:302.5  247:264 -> 4.8 km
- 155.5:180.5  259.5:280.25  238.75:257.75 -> 1.9 km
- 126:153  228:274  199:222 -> -4.0 km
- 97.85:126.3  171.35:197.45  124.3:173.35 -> -1.2 km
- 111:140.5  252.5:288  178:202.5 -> 0.0 km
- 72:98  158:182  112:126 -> -0.5 km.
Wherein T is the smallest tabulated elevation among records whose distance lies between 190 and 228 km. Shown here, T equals 22.4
